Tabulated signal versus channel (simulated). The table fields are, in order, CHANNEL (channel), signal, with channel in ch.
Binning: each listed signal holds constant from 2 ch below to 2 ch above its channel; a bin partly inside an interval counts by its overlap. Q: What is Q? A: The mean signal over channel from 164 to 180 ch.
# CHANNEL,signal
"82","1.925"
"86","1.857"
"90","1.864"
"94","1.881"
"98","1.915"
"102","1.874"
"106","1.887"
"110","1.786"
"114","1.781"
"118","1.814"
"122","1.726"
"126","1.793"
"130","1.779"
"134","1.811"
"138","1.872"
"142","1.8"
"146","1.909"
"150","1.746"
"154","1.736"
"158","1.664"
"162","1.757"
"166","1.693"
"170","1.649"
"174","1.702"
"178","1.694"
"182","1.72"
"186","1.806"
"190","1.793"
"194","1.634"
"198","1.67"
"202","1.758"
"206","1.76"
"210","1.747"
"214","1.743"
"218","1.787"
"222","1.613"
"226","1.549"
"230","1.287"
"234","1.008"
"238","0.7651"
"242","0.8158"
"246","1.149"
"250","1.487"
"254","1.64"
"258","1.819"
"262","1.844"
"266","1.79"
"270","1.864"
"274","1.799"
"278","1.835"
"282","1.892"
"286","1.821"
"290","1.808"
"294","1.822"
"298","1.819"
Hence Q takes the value 1.68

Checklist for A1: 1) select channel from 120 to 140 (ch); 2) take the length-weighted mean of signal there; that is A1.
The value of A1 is 1.8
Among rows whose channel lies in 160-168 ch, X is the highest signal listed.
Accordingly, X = 1.757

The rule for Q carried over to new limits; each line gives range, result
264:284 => 1.84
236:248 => 0.91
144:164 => 1.76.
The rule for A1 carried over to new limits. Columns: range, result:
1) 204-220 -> 1.76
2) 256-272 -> 1.83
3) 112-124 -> 1.77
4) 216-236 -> 1.45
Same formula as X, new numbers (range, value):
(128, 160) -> 1.909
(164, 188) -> 1.806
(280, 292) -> 1.892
